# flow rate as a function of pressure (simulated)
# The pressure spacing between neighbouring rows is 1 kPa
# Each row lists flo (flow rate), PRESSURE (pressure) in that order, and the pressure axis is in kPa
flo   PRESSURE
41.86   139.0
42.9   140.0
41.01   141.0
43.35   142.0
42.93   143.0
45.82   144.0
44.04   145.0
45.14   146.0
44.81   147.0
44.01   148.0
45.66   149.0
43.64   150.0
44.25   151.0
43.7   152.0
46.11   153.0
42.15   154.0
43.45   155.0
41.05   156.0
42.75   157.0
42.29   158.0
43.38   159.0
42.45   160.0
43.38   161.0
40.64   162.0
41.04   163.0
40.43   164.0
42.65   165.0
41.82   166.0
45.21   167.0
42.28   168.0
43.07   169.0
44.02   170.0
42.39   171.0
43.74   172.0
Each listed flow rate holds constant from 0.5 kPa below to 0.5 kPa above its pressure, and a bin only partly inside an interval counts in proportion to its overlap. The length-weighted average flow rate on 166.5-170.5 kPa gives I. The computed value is 43.6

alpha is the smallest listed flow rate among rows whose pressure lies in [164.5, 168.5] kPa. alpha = 41.82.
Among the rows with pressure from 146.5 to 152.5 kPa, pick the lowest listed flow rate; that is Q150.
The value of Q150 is 43.64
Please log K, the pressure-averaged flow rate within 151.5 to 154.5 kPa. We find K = 44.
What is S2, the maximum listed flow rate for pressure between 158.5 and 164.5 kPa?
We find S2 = 43.38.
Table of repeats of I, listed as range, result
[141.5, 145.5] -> 44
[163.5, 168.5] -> 42.5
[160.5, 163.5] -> 41.7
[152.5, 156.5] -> 43.2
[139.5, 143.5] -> 42.5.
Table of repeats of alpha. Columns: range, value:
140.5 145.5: 41.01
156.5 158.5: 42.29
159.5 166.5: 40.43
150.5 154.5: 42.15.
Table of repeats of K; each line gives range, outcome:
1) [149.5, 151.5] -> 43.9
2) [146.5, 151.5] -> 44.5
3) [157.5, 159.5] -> 42.8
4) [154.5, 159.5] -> 42.6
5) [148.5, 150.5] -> 44.6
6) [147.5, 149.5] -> 44.8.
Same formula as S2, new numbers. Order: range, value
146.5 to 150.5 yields 45.66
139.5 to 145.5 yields 45.82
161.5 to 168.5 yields 45.21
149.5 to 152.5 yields 44.25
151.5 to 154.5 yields 46.11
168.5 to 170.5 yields 44.02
